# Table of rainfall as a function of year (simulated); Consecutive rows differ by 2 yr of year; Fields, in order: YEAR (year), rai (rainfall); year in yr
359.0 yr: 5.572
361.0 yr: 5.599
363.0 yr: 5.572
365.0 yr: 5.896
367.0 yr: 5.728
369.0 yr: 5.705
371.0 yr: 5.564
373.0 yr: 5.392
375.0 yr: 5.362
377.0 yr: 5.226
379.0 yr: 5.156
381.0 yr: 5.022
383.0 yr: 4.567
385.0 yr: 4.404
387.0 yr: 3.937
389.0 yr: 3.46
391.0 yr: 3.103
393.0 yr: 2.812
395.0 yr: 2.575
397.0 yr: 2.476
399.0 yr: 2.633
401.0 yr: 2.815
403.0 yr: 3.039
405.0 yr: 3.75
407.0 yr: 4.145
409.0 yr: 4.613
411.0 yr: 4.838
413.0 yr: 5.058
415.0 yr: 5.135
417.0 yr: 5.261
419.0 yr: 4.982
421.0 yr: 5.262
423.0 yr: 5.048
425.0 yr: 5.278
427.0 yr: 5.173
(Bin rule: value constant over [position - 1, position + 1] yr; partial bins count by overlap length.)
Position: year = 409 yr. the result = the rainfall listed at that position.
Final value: 4.613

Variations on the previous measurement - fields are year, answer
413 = 5.058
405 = 3.75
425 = 5.278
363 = 5.572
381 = 5.022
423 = 5.048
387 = 3.937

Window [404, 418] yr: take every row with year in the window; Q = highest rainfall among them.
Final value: 5.261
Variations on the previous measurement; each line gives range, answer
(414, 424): 5.262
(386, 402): 3.937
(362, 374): 5.896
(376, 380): 5.226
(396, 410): 4.613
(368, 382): 5.705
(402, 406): 3.75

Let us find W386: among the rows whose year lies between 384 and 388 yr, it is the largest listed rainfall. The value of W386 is 4.404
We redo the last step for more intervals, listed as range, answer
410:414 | 5.058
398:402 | 2.815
